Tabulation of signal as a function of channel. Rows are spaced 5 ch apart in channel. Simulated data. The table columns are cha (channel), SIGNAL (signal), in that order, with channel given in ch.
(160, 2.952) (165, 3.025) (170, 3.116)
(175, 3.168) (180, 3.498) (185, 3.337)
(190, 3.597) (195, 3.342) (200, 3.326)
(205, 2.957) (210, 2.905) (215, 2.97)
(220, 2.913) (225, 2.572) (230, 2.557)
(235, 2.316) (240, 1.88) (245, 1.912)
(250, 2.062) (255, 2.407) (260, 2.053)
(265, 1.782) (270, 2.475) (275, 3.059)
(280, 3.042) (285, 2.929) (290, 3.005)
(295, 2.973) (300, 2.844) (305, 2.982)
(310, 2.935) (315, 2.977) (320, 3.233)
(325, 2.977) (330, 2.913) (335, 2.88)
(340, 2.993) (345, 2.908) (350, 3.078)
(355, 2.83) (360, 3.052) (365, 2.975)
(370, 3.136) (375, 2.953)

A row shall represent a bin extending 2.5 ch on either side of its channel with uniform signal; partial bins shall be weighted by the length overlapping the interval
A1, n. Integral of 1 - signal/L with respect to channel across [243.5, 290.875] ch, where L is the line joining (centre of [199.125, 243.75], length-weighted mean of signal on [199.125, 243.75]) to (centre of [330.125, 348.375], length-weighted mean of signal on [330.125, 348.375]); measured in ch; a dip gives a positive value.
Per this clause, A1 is 5.3 ch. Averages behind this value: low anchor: 2.67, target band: 2.47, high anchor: 2.93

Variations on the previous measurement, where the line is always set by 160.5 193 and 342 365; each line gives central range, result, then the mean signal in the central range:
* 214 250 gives 8.8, 2.4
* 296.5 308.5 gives 0.5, 2.92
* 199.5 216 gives 1.1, 3.01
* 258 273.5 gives 4.7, 2.17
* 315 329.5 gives -0.2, 3.06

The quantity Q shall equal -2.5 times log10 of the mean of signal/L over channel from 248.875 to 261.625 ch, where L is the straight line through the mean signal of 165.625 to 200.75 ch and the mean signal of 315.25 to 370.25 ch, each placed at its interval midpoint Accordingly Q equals 0.40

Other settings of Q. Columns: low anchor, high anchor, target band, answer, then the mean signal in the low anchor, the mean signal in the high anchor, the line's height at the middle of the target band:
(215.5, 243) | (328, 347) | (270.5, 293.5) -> -0.10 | 2.48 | 2.92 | 2.69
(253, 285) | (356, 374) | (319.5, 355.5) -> -0.03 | 2.51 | 3.03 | 2.88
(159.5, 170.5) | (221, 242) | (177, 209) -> -0.20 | 3.03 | 2.38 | 2.76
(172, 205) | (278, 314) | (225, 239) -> 0.31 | 3.34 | 2.96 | 3.19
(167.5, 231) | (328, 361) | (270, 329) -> 0.01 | 3.11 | 2.95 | 3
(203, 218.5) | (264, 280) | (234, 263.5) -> 0.29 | 2.94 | 2.59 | 2.73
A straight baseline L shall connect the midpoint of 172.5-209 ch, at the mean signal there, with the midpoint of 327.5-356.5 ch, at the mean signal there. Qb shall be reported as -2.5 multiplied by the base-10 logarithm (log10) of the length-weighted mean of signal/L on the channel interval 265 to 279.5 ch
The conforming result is 0.18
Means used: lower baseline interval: 3.3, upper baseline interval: 2.94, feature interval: 2.64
